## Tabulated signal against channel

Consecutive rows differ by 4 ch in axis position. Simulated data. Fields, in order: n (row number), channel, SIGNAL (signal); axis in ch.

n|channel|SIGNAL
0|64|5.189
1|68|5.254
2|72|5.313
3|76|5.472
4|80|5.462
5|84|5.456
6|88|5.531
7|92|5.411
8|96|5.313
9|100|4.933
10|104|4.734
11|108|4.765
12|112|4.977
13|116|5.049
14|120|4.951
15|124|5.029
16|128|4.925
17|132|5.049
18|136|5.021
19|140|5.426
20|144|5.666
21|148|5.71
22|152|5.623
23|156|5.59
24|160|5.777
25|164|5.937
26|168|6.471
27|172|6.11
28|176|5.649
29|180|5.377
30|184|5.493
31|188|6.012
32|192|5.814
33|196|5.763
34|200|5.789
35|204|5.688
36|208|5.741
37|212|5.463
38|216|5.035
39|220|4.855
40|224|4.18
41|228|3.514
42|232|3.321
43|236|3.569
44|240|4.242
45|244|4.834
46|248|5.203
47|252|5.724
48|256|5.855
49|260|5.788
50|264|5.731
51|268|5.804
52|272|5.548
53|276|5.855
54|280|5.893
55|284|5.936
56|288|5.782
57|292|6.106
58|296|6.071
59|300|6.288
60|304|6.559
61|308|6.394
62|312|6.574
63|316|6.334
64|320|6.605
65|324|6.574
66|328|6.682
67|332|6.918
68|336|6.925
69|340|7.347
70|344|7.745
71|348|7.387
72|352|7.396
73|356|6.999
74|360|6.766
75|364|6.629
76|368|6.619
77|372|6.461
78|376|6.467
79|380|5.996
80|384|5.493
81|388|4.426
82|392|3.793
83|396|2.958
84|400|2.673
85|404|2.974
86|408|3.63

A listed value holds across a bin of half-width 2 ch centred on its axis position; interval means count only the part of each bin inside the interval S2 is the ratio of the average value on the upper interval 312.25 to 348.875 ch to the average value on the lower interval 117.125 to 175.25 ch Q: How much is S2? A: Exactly 1.3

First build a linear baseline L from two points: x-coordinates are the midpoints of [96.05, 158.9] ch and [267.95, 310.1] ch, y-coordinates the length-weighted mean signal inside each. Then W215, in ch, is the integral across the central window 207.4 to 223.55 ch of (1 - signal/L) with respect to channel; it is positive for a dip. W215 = 1.5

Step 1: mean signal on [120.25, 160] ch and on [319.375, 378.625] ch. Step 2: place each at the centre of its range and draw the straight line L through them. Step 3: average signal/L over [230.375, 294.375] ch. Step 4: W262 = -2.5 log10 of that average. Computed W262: 0.17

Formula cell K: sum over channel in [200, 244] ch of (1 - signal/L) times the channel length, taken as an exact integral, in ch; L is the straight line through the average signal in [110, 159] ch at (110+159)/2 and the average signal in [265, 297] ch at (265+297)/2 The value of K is 7.7 ch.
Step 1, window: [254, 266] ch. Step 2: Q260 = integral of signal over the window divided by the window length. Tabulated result 5.79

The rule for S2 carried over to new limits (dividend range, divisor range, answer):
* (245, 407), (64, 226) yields 1.11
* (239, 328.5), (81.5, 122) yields 1.16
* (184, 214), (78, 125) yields 1.12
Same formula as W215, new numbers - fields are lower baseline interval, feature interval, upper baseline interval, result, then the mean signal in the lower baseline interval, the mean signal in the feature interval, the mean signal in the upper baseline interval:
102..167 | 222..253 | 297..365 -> 9.3 ch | 5.28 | 4.28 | 6.82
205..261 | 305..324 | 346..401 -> -4.0 ch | 4.81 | 6.49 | 5.77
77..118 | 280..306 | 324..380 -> 1.6 ch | 5.17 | 6.11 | 6.9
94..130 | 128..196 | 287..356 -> -3.4 ch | 4.96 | 5.65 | 6.71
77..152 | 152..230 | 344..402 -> -1.7 ch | 5.2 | 5.49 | 5.79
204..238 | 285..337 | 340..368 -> -1.1 ch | 4.53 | 6.43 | 7.13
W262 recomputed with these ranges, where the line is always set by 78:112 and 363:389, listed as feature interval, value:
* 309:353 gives -0.17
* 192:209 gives -0.05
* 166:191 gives -0.08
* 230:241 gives 0.46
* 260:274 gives 0.00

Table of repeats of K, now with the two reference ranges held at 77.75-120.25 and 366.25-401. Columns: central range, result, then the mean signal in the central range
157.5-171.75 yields -2.6 ch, 6.05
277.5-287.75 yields -1.6 ch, 5.89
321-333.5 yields -4.1 ch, 6.71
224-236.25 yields 3.7 ch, 3.57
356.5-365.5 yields -3.0 ch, 6.75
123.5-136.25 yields 0.3 ch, 5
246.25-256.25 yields -0.9 ch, 5.56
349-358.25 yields -3.9 ch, 7.21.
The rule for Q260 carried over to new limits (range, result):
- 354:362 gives 6.88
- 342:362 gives 7.26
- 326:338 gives 6.84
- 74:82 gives 5.47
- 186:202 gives 5.84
